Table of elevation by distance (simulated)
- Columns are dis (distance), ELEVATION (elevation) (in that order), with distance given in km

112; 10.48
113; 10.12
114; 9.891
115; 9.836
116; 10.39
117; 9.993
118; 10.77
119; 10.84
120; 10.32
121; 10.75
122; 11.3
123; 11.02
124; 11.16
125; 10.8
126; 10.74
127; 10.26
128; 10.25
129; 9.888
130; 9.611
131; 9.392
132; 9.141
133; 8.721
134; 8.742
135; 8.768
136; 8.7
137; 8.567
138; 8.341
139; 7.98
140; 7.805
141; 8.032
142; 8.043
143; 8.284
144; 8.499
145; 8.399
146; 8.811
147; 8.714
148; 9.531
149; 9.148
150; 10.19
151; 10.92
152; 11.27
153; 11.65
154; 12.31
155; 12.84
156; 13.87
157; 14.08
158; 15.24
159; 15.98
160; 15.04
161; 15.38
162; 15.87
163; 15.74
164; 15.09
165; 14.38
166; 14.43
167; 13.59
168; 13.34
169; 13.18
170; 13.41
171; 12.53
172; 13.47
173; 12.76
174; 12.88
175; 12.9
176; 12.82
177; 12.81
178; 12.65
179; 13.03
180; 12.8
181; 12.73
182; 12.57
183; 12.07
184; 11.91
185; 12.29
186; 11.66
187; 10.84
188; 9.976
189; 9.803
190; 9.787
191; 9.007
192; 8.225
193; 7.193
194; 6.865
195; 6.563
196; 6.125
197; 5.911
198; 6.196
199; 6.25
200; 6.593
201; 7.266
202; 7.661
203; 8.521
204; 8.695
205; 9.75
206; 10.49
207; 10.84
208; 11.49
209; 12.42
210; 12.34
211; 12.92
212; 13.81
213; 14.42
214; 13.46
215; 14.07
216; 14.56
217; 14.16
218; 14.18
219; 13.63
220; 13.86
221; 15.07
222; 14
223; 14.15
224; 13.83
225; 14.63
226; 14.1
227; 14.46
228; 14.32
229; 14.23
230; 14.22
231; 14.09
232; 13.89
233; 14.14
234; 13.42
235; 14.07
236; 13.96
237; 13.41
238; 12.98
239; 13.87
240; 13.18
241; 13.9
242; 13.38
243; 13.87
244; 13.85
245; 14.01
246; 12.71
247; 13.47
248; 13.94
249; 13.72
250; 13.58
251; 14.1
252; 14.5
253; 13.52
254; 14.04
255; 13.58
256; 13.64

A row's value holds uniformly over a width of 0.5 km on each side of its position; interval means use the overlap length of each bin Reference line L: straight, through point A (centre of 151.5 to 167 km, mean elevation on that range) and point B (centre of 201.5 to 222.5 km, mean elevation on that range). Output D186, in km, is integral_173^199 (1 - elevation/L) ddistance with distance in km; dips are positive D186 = 5.8 km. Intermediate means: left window 14.2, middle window 10.4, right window 12.4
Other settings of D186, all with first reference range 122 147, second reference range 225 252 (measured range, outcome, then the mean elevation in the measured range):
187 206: 6.4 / 7.95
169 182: -2.2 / 12.9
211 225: -1.2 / 14.1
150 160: -2.9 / 13.1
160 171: -4.0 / 14.4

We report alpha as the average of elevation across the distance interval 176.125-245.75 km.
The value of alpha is 11.9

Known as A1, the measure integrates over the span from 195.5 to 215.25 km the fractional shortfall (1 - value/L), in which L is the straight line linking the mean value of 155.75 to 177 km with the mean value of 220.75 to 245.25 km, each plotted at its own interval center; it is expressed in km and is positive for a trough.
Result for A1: 5.8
